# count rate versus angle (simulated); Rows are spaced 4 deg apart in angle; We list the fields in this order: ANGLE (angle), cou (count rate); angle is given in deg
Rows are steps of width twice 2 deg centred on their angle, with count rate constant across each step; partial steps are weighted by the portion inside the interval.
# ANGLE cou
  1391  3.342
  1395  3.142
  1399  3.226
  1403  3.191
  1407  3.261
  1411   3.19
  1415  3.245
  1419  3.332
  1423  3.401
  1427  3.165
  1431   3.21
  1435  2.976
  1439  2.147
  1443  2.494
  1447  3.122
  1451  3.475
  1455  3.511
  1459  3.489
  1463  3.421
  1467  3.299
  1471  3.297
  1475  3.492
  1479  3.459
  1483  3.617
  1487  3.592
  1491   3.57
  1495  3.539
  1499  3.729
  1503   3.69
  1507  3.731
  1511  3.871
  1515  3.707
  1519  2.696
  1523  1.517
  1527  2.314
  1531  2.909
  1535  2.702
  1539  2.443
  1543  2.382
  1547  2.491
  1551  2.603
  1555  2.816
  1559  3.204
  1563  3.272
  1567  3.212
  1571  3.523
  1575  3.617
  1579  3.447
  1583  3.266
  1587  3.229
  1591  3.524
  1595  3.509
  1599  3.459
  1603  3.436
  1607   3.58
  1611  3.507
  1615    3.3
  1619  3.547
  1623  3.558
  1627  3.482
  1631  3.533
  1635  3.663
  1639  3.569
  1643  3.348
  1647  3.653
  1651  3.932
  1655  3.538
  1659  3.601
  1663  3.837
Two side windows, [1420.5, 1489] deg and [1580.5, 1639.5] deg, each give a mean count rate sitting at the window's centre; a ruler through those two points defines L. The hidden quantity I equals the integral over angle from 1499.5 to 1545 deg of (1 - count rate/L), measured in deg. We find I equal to 5.6 deg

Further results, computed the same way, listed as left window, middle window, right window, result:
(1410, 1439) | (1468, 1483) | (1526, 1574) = -2.0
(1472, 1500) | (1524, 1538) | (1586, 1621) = 3.9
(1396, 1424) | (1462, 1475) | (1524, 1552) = -2.0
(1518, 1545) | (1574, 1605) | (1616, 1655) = -3.8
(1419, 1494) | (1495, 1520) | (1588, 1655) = -1.9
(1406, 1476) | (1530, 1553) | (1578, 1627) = 5.3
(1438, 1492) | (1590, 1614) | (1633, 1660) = 0.3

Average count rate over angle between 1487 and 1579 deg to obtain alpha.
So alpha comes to 3.09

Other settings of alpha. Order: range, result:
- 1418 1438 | 3.16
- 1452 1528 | 3.36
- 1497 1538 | 3.07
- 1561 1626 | 3.44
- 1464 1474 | 3.33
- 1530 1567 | 2.78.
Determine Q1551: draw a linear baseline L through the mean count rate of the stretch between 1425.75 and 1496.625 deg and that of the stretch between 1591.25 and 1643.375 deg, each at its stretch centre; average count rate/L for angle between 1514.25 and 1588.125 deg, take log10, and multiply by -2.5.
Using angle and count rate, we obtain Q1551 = 0.18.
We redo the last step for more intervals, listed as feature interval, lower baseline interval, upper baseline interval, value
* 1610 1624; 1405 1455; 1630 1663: 0.02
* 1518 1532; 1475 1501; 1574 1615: 0.47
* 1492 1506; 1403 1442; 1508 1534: -0.24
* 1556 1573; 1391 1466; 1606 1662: 0.05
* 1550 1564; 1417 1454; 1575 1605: 0.13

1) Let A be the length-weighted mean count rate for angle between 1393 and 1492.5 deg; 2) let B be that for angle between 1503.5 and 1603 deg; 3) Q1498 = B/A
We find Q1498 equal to 0.9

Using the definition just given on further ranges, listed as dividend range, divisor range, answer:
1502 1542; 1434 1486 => 0.91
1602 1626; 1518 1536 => 1.46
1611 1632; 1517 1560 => 1.37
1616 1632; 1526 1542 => 1.35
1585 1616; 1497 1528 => 1.08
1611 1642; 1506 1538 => 1.22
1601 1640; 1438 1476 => 1.10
